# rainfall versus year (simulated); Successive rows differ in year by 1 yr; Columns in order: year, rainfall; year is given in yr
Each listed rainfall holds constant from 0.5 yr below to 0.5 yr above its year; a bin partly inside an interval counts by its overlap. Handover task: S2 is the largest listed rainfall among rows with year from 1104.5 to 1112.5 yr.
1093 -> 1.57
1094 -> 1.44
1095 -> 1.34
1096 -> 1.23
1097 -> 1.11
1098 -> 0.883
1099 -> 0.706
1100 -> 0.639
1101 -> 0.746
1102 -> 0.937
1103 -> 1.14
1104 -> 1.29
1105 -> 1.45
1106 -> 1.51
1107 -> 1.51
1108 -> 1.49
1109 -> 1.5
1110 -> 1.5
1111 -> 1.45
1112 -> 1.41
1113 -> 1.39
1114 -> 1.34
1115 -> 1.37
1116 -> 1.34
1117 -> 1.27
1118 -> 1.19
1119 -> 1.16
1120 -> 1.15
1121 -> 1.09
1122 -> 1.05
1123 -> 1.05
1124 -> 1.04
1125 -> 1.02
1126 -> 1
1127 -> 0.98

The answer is 1.51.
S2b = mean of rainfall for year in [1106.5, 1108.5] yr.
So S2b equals 1.5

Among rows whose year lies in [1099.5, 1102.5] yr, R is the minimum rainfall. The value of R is 0.639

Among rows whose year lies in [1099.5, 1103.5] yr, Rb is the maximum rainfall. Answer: 1.14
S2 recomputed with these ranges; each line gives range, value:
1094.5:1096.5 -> 1.34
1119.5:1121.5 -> 1.15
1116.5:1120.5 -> 1.27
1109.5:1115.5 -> 1.5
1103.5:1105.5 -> 1.45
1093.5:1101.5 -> 1.44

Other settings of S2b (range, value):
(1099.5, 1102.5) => 0.774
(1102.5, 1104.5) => 1.21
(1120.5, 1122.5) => 1.07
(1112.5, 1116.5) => 1.36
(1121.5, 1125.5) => 1.04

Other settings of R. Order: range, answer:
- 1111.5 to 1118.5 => 1.19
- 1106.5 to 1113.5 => 1.39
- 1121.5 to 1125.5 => 1.02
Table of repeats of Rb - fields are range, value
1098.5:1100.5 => 0.706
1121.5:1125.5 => 1.05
